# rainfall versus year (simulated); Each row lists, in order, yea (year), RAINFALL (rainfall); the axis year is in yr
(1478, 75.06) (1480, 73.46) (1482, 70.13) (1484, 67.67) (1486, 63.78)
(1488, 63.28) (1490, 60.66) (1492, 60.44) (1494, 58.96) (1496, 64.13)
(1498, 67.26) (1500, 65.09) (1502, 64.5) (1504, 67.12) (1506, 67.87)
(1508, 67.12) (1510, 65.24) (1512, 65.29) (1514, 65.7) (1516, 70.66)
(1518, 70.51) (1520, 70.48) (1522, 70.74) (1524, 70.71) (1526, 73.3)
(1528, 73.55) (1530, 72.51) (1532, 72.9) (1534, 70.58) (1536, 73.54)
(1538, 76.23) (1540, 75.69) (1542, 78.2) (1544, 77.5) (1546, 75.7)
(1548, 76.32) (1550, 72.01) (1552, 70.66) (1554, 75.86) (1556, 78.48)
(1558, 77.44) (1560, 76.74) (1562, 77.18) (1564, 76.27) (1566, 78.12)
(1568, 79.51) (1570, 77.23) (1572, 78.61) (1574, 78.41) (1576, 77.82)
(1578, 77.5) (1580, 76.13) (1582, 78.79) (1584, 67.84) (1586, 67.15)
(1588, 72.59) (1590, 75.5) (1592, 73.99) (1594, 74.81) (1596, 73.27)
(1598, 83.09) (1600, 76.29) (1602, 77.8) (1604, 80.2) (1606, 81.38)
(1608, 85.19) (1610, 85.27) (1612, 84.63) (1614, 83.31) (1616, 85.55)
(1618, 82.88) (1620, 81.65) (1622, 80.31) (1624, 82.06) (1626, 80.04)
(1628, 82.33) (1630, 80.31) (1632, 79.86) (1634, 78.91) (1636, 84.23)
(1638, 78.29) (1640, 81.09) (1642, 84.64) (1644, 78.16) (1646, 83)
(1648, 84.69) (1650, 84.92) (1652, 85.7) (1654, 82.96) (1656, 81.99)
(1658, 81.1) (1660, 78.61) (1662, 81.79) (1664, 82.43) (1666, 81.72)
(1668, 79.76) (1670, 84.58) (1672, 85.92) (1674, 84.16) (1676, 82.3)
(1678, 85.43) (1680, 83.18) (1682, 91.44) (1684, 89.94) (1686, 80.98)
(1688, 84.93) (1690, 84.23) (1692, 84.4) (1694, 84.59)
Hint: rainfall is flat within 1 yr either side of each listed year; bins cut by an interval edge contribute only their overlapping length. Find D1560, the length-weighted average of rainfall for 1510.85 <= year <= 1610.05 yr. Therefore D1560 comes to 75.1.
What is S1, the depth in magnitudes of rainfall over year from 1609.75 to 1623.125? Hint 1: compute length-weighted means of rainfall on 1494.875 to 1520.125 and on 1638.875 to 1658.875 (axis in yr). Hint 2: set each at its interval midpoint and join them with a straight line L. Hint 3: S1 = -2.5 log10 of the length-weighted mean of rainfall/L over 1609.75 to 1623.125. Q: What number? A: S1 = -0.06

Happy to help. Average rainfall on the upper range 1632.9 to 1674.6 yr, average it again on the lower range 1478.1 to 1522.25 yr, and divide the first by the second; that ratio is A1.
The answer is 1.24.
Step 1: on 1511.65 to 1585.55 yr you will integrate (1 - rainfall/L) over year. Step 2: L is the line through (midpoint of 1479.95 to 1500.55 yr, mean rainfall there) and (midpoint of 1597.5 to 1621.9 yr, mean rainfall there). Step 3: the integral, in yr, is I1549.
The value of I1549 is -1.34 yr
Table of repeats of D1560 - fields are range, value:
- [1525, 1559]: 74.7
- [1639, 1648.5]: 82.2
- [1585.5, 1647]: 80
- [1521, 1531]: 72.2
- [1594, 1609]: 79.3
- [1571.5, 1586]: 75.7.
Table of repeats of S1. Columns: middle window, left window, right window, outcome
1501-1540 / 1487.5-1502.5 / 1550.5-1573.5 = -0.028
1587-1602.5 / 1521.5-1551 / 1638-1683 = 0.034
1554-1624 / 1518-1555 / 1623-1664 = -0.009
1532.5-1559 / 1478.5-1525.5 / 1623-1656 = -0.054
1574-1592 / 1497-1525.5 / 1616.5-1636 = 0.026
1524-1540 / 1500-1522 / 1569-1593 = -0.052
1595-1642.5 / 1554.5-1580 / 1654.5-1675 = -0.017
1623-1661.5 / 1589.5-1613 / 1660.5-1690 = 0.003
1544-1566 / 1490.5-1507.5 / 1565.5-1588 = -0.047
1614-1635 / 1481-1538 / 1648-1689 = -0.030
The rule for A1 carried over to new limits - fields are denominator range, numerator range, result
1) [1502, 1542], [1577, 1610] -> 1.09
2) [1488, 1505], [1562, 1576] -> 1.23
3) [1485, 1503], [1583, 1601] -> 1.17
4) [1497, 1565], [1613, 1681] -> 1.14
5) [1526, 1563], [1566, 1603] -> 1.01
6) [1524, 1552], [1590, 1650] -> 1.09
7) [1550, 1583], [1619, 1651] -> 1.06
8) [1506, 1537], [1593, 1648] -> 1.16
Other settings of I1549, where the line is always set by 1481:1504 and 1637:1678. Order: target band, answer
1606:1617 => -1.0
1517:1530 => -0.7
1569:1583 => -0.8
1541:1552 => -0.8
